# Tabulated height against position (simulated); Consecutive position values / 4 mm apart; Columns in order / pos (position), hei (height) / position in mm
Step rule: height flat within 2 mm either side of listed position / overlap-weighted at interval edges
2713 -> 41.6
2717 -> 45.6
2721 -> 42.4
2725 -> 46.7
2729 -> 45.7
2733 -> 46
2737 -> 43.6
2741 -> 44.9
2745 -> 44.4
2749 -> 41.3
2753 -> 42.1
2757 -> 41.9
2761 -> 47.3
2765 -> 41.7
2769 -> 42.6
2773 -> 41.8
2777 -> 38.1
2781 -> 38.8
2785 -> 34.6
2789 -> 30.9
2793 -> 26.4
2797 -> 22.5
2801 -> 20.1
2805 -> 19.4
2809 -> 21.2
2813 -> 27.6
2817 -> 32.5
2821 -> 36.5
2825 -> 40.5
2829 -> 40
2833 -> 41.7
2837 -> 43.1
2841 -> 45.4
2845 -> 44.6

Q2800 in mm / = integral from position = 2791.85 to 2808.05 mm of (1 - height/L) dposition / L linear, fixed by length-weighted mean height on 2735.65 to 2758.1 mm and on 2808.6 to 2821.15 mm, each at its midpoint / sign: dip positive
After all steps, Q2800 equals 5.3 mm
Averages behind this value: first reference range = 43.1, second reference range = 29.5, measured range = 21.8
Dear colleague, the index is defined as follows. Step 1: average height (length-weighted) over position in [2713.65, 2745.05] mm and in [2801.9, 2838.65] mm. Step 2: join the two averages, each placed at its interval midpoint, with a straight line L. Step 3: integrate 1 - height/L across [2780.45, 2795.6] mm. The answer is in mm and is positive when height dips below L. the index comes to 2.3 mm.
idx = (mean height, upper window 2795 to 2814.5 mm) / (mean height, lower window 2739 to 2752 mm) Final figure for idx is 0.51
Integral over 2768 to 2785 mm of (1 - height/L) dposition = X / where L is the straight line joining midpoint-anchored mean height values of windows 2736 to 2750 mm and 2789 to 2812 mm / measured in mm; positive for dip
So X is -4.3 mm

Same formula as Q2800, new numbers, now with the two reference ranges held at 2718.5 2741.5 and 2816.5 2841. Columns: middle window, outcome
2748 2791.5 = 3.08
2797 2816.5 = 8.61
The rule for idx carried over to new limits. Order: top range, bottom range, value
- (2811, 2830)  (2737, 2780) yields 0.83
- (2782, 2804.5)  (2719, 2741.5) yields 0.60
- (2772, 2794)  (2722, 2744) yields 0.78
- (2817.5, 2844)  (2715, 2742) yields 0.91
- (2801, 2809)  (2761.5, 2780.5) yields 0.48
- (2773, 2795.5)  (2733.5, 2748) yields 0.77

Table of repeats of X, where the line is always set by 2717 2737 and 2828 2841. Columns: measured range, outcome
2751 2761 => 0.3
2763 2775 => 0.5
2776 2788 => 2.0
